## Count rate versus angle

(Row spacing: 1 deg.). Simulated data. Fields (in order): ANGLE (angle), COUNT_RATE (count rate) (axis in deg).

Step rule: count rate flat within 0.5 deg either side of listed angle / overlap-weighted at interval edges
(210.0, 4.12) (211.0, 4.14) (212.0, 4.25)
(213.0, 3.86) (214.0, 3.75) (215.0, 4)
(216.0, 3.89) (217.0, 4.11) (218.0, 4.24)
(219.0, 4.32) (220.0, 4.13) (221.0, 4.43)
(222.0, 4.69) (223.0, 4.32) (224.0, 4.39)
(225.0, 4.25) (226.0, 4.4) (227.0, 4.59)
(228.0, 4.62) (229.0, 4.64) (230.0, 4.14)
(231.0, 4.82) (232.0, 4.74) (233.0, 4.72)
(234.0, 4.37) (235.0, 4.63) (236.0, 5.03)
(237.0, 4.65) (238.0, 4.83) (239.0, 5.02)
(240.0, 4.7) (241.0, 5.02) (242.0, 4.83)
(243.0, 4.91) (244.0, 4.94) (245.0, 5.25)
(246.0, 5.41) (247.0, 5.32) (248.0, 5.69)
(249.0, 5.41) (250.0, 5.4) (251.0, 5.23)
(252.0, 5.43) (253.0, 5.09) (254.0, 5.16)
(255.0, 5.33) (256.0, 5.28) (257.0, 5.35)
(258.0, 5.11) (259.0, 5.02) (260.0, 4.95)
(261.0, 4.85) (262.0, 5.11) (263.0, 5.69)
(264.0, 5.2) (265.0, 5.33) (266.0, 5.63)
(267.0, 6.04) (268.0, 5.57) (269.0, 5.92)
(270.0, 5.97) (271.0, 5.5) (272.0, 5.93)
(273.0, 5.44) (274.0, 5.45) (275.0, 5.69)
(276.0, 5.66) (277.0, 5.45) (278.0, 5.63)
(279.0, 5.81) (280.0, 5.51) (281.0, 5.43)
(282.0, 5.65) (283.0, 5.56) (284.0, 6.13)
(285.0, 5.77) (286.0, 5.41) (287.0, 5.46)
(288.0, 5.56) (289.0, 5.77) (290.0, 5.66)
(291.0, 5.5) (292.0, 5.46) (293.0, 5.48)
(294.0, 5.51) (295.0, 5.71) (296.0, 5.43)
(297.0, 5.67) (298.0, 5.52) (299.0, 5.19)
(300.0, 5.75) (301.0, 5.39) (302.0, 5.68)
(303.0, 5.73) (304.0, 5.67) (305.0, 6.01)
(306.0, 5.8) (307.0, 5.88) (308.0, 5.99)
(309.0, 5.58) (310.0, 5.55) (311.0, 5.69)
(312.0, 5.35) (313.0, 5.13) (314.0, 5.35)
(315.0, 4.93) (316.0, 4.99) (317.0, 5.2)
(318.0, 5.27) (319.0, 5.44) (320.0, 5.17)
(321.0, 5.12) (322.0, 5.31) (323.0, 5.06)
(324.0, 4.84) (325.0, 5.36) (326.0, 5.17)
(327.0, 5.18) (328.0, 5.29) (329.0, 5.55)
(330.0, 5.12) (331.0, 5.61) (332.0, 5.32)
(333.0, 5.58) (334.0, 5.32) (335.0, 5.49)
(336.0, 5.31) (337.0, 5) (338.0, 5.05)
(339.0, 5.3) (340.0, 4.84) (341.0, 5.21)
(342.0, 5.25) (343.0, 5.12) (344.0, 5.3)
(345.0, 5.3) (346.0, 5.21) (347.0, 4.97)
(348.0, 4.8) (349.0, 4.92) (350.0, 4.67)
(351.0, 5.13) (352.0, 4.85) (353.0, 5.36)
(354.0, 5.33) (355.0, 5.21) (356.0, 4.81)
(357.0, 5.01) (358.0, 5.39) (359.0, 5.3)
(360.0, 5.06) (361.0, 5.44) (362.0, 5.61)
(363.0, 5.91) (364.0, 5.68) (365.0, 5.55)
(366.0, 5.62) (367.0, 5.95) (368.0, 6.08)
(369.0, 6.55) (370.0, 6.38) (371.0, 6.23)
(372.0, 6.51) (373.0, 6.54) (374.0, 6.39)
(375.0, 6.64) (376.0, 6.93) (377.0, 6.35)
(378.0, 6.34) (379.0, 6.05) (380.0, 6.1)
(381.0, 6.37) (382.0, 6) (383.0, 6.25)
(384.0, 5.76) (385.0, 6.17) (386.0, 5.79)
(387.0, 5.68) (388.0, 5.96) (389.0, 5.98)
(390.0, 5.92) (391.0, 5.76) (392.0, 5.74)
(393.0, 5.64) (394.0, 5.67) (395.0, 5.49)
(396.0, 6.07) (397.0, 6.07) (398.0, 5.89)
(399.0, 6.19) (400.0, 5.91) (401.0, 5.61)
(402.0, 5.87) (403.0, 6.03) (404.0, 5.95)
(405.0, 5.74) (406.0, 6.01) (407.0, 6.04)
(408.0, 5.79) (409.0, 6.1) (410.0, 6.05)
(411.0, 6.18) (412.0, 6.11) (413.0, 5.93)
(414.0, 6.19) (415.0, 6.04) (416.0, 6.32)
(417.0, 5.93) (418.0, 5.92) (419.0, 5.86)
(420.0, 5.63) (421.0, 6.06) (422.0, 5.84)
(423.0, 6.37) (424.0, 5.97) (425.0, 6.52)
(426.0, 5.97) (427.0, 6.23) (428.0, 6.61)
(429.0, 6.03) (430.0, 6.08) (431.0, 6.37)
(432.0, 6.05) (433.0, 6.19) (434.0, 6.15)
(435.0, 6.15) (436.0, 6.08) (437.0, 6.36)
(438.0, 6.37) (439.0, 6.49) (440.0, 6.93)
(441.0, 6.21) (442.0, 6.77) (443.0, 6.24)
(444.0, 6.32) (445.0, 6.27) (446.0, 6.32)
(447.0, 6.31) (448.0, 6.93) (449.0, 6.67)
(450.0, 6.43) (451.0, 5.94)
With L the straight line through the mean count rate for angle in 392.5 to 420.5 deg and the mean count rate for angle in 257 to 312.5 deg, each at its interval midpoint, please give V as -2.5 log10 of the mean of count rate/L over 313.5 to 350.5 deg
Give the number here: 0.10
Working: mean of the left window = 5.57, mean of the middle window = 5.19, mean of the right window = 5.94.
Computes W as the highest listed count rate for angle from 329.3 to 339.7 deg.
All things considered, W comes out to 5.61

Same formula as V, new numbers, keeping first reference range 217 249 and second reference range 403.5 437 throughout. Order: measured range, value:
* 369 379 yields -0.13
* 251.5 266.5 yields -0.07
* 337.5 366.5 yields 0.07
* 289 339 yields -0.02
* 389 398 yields 0.01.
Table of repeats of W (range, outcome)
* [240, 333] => 6.13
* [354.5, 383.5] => 6.93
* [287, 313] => 6.01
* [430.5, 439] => 6.49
